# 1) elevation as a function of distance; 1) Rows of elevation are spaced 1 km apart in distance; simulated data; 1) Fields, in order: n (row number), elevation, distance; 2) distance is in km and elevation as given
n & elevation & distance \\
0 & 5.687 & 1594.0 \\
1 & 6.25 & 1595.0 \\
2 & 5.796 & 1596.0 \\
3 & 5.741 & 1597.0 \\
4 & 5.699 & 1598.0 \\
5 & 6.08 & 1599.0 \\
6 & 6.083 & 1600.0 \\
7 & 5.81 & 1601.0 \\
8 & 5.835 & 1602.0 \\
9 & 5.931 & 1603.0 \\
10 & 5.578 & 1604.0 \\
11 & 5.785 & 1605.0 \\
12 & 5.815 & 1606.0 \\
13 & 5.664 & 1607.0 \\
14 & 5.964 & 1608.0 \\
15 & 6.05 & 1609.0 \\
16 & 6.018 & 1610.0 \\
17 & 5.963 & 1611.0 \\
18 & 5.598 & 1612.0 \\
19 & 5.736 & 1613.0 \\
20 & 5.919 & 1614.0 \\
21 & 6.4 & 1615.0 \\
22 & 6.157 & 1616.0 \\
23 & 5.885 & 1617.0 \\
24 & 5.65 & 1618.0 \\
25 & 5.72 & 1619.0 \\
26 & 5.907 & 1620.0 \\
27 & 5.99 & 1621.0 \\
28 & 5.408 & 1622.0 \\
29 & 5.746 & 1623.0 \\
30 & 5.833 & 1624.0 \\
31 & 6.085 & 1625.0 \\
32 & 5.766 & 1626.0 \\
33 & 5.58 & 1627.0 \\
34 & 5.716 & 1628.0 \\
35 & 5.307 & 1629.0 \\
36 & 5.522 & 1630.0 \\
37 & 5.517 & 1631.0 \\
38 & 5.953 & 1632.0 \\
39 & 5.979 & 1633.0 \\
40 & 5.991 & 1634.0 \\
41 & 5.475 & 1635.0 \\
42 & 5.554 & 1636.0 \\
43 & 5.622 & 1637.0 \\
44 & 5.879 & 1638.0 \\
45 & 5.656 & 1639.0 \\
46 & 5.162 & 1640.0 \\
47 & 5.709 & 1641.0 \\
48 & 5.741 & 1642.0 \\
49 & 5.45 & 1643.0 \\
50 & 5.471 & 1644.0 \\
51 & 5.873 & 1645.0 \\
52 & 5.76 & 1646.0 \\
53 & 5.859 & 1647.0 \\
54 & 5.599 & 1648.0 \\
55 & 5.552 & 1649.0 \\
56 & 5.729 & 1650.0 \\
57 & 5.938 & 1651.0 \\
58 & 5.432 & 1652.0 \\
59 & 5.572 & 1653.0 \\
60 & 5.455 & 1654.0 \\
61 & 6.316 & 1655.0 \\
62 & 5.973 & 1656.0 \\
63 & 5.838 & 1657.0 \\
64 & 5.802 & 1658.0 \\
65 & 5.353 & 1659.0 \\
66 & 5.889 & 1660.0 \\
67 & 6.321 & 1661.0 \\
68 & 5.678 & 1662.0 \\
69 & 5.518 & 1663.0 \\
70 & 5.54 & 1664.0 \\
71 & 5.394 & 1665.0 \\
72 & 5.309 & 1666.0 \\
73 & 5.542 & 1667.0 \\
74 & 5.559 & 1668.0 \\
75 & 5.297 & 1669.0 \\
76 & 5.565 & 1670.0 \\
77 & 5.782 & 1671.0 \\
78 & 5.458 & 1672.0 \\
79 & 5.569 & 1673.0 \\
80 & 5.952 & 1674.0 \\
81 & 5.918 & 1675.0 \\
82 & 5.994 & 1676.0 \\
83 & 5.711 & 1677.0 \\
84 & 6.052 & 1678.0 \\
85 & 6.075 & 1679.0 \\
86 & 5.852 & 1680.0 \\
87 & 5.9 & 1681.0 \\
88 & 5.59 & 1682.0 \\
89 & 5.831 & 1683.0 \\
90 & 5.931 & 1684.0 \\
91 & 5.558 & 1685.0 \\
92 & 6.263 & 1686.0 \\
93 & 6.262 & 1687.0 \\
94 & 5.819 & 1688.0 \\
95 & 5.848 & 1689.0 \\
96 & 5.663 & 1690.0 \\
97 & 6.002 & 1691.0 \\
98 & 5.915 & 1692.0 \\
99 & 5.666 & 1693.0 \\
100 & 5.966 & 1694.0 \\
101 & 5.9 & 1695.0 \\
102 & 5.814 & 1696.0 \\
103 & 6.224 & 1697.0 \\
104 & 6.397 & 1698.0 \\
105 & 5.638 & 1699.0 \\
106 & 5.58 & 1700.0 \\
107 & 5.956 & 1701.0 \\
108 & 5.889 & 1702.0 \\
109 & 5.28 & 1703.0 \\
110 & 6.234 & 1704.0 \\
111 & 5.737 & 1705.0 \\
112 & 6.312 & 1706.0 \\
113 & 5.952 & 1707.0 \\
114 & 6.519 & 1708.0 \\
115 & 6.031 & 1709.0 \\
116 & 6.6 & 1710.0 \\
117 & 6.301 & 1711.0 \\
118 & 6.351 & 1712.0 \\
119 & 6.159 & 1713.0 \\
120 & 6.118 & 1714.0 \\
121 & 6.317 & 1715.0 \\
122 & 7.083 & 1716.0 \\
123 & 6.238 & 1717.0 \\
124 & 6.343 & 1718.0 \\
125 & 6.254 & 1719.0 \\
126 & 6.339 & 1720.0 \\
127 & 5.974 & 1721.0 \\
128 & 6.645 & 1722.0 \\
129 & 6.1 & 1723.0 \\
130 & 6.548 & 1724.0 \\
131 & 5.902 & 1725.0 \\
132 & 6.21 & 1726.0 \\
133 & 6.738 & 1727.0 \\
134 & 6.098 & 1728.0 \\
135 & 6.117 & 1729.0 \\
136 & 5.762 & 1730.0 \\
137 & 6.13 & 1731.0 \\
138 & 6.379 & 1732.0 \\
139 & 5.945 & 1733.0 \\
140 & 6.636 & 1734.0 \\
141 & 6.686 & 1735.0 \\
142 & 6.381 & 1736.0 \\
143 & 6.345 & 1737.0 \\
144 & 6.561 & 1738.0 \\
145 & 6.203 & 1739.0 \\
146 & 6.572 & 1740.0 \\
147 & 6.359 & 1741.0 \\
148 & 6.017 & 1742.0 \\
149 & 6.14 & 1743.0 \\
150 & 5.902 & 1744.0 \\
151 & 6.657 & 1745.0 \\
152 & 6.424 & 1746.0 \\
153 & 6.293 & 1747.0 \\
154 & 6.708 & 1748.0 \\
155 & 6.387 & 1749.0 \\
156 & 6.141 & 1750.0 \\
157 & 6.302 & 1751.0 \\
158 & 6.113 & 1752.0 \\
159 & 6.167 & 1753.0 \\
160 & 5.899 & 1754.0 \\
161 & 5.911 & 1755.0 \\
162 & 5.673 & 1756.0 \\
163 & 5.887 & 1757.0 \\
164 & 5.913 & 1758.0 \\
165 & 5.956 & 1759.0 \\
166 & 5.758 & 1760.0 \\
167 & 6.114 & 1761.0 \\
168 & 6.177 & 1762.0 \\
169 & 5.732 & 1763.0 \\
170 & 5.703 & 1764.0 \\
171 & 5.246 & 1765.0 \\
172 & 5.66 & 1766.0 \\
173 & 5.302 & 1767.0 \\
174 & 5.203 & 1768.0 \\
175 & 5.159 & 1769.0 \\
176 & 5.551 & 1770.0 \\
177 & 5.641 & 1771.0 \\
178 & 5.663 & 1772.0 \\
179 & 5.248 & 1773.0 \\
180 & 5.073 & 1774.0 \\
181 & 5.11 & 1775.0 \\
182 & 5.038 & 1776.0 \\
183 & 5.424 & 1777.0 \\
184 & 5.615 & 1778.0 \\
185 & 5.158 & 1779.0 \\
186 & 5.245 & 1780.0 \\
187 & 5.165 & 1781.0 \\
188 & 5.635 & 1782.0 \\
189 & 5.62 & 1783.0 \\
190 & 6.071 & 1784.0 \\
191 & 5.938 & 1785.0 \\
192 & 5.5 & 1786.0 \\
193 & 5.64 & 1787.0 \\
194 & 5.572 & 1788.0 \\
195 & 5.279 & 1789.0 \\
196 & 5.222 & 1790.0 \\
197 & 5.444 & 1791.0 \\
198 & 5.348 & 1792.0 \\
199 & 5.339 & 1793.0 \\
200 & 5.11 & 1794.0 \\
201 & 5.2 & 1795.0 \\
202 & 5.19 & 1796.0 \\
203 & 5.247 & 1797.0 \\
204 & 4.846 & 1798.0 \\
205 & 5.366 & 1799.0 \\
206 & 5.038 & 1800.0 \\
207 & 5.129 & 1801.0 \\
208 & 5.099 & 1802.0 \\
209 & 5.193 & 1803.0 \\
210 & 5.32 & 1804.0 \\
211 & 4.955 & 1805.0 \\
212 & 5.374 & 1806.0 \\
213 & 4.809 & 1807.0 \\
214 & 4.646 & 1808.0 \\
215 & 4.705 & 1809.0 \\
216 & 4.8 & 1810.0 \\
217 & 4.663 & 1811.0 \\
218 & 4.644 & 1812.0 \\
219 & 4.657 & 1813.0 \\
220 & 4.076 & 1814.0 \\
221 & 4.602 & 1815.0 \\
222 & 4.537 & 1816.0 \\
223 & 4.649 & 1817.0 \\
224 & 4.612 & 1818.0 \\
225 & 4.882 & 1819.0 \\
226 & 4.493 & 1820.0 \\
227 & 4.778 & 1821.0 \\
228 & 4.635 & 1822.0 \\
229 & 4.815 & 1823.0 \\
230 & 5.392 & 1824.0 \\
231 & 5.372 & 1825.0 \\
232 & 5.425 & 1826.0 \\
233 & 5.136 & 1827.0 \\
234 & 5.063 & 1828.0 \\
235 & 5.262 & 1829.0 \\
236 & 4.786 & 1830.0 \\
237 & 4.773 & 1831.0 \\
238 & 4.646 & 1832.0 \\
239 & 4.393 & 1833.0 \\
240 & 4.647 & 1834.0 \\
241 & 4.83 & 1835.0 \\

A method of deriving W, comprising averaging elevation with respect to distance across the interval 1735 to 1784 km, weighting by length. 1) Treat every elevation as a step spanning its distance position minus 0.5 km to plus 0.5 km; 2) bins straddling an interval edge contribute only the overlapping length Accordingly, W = 5.85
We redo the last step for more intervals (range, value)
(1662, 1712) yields 5.85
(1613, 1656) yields 5.74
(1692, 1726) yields 6.13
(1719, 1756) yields 6.26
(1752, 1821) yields 5.29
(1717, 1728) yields 6.29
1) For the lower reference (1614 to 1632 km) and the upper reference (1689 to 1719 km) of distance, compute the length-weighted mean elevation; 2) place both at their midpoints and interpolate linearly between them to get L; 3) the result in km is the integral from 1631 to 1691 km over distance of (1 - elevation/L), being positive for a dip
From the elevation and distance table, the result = 1.9 km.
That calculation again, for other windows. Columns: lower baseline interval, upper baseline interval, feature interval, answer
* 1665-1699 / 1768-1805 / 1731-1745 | -1.92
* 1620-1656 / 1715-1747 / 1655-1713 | 1.34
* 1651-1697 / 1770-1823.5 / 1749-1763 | -1.75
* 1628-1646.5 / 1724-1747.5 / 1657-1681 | 0.60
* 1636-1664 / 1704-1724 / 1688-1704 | 0.69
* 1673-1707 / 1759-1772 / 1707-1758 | -4.65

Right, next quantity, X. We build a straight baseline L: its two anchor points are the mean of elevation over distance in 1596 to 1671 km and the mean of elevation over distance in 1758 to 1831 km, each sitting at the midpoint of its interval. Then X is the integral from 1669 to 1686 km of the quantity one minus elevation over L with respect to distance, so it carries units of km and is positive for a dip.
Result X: -0.6 km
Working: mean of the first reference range 5.74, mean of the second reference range 5.21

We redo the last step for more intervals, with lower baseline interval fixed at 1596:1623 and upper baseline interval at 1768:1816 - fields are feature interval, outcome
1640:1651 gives 0.1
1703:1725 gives -3.2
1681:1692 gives -0.6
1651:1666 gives -0.1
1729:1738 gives -1.5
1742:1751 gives -1.6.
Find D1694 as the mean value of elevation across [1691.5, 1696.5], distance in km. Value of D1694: 5.85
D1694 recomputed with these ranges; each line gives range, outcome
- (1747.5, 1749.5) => 6.55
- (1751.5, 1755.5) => 6.02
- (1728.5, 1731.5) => 6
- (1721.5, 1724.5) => 6.43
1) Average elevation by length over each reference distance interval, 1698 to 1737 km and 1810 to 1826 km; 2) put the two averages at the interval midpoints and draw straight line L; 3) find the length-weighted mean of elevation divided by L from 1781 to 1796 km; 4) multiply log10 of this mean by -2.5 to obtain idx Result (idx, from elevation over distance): -0.061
